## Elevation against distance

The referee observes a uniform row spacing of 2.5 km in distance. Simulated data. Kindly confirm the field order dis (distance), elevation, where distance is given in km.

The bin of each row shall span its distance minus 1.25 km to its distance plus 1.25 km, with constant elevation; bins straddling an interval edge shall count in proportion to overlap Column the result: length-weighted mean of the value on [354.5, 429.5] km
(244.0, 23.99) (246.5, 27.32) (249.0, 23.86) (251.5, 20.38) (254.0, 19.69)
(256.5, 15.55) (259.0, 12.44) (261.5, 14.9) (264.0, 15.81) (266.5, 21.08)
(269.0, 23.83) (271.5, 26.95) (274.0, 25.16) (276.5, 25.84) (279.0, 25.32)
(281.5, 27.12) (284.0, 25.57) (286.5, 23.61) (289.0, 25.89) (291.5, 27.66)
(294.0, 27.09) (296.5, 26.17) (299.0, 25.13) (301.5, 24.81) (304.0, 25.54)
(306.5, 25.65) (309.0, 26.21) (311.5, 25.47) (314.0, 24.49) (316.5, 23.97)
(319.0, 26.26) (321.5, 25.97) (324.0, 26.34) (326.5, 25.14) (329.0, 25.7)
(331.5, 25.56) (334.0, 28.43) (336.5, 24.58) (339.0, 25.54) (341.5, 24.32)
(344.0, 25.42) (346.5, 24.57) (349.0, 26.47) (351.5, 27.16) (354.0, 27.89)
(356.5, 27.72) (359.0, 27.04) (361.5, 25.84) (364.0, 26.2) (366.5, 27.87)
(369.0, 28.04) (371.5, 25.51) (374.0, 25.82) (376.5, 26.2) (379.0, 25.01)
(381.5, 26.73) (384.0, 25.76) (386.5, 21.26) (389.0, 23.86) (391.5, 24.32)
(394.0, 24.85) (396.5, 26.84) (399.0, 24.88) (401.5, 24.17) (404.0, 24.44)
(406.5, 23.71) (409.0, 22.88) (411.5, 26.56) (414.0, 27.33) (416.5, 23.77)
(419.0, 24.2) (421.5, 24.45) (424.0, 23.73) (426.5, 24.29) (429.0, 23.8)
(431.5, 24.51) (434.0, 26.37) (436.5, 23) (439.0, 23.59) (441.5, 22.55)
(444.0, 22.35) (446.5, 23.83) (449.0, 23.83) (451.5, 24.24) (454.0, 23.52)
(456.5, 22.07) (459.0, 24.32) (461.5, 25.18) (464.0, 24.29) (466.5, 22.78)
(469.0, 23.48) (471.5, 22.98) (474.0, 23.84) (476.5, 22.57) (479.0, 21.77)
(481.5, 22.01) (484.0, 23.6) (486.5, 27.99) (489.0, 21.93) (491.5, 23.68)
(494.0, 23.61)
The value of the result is 25.3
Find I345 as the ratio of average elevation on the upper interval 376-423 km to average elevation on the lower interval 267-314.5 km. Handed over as 1.0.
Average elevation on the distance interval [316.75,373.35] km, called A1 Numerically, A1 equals 26.2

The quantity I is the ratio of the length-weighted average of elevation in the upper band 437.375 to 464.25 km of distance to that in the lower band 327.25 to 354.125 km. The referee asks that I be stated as 0.9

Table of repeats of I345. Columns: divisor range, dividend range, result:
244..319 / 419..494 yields 1.00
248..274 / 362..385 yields 1.34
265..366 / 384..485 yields 0.93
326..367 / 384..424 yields 0.94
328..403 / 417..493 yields 0.92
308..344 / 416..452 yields 0.93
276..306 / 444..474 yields 0.92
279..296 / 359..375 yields 1.02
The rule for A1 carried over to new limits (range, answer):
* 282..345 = 25.6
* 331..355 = 26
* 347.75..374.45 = 26.9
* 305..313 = 25.7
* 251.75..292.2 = 22.2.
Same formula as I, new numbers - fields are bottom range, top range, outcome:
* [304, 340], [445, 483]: 0.91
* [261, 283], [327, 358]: 1.13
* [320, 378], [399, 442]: 0.93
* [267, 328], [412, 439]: 0.96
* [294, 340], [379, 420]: 0.96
